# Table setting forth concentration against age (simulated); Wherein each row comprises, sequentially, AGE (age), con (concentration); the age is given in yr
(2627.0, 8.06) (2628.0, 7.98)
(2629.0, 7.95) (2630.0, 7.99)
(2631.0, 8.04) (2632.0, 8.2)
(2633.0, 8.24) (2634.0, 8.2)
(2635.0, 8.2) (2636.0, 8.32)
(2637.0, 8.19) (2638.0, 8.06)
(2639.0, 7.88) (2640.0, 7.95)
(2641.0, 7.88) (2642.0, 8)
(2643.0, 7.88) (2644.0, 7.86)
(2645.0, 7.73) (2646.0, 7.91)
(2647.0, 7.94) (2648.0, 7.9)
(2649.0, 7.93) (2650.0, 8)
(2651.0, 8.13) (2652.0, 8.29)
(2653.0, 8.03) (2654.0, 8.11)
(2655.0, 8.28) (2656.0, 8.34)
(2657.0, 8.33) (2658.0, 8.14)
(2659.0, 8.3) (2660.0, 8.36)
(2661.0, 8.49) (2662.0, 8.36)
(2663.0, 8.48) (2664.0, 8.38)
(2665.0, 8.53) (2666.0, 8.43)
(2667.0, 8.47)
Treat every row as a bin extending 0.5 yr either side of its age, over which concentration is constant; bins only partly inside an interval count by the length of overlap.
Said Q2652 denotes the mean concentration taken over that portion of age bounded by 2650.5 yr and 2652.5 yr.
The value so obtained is 8.21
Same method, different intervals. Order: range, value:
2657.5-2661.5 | 8.32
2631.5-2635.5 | 8.21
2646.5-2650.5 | 7.94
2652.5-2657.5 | 8.22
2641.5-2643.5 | 7.94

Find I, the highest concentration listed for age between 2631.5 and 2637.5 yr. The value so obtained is 8.32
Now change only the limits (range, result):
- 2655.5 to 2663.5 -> 8.49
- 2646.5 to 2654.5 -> 8.29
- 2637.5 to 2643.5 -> 8.06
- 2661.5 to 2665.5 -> 8.53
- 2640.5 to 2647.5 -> 8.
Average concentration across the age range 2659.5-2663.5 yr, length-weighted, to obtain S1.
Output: 8.42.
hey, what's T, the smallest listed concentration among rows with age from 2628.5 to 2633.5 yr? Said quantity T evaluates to 7.95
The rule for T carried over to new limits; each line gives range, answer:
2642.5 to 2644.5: 7.86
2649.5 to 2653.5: 8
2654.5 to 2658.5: 8.14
